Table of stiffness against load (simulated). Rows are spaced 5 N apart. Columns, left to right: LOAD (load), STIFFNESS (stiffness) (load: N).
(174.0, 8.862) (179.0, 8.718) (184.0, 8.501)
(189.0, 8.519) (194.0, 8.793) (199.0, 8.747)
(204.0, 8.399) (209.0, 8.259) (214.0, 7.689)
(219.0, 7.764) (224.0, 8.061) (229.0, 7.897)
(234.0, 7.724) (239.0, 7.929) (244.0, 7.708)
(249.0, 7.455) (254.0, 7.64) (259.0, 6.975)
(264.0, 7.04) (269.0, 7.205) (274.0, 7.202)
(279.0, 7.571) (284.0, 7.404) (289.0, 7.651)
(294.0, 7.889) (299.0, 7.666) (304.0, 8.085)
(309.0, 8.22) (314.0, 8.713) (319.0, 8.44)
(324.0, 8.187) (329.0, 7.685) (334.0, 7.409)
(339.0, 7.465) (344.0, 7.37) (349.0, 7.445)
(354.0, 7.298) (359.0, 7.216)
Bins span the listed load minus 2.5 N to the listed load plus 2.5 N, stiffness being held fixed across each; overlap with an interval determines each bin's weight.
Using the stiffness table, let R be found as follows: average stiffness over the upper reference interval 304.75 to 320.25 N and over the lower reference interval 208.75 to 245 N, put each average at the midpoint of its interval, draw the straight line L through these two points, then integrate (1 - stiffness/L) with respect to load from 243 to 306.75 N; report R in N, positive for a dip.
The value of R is 5.3 N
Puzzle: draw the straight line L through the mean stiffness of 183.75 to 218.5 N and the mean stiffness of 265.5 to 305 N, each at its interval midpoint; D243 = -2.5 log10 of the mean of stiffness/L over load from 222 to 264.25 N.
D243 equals 0.047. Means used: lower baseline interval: 8.37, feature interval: 7.63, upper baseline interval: 7.55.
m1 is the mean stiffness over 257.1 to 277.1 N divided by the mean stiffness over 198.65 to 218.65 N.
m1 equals 0.87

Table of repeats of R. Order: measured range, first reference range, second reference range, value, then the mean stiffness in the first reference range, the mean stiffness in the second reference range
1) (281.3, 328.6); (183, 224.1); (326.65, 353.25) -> -2.07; 8.31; 7.46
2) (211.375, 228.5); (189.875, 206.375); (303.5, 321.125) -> 1.48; 8.64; 8.39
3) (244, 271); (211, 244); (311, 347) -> 1.89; 7.84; 7.89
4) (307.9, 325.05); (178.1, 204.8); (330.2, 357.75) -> -1.80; 8.62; 7.4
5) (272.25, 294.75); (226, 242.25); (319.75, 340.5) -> 0.80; 7.85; 7.76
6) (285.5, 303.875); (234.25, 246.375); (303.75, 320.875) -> 1.09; 7.8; 8.4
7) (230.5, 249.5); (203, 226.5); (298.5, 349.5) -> 0.59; 8.01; 7.91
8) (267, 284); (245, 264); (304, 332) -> 0.65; 7.34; 8.22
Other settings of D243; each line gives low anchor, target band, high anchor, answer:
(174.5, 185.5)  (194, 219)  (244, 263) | -0.009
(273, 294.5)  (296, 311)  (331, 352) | -0.068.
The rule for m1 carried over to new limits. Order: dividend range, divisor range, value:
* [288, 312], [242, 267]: 1.08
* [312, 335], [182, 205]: 0.94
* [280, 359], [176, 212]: 0.91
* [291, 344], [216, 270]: 1.05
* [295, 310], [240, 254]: 1.04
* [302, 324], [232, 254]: 1.09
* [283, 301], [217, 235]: 0.97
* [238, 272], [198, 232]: 0.92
